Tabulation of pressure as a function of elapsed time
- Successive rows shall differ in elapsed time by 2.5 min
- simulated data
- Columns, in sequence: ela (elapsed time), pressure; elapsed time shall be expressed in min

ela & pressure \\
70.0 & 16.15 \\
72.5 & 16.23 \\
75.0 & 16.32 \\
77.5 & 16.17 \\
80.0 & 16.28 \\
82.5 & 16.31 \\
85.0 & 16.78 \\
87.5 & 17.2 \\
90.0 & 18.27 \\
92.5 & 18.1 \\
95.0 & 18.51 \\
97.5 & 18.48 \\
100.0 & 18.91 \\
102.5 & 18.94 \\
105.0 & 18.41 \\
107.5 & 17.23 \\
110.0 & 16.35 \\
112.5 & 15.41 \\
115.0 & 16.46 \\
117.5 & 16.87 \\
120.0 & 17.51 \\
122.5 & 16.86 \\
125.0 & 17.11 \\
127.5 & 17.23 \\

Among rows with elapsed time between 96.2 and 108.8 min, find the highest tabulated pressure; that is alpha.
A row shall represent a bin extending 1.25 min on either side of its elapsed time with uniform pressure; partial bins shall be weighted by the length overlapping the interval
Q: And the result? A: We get 18.94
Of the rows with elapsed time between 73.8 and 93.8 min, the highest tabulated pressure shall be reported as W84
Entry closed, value 18.27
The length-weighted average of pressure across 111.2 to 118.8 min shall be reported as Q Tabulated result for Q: 16.3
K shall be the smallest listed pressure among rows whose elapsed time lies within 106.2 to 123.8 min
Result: 15.41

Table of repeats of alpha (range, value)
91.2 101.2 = 18.91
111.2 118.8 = 16.87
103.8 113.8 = 18.41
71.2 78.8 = 16.32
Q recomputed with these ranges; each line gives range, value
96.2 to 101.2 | 18.7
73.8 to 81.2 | 16.3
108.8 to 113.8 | 15.9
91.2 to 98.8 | 18.4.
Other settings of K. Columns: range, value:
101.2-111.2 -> 16.35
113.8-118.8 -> 16.46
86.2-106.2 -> 17.2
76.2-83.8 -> 16.17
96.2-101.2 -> 18.48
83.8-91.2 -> 16.78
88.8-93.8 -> 18.1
